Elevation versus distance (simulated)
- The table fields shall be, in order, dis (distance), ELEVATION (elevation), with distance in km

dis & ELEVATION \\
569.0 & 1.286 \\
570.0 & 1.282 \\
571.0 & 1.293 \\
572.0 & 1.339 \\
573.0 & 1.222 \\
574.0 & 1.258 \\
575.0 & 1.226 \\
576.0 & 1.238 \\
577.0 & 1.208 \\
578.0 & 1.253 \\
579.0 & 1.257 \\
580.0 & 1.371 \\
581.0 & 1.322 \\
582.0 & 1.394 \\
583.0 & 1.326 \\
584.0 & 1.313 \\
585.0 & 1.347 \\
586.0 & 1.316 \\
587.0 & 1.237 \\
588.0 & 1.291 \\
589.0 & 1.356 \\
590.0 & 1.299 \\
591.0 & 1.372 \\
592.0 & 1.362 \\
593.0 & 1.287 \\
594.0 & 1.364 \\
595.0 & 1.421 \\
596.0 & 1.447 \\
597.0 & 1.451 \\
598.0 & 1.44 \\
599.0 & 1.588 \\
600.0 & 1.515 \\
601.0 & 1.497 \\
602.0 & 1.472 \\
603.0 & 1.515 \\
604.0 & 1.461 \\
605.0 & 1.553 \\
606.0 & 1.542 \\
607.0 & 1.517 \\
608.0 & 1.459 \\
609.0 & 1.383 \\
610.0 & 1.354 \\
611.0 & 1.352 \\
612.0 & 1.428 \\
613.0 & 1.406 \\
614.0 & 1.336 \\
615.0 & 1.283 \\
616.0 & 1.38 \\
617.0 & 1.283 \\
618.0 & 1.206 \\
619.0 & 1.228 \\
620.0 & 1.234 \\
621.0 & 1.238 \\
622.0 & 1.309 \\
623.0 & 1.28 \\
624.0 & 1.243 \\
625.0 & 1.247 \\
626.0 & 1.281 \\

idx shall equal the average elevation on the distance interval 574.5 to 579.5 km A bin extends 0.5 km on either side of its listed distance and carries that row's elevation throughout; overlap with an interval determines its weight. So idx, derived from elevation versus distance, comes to 1.24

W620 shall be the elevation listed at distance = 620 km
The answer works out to 1.234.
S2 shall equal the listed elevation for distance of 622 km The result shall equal 1.309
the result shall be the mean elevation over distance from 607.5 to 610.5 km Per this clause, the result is 1.4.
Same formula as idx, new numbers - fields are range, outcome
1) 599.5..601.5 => 1.51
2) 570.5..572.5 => 1.32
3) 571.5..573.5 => 1.28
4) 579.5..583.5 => 1.35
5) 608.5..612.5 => 1.38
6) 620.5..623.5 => 1.28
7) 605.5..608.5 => 1.51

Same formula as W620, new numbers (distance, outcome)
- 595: 1.421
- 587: 1.237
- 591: 1.372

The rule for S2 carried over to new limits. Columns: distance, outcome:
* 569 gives 1.286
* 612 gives 1.428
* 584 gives 1.313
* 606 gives 1.542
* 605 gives 1.553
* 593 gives 1.287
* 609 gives 1.383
